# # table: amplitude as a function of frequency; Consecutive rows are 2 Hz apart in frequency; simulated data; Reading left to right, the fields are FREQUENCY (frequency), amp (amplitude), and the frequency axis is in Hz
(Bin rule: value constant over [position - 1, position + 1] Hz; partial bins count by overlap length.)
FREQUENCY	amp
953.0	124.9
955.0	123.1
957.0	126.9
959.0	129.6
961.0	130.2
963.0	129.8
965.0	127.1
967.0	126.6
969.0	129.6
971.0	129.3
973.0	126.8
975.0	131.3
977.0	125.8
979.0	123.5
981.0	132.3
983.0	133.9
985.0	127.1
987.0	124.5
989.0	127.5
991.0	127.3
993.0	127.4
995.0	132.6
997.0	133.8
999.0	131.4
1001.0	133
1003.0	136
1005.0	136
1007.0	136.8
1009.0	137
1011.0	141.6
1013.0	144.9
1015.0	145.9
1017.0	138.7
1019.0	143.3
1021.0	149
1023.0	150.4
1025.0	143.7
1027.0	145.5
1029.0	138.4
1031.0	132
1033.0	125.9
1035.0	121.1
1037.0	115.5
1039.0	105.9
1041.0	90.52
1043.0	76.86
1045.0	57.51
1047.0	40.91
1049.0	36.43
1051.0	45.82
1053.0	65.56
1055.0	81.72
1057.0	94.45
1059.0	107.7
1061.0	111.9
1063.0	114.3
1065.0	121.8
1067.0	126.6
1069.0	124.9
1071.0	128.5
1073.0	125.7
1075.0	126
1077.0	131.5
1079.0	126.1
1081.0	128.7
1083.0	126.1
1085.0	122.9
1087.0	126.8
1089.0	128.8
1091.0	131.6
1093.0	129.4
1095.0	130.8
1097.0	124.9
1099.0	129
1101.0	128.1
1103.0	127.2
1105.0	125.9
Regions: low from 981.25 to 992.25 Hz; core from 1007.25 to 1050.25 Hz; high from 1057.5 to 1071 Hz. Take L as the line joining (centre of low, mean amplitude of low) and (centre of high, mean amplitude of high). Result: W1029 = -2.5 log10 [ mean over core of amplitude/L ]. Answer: 0.04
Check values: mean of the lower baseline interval 128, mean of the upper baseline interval 118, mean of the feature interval 118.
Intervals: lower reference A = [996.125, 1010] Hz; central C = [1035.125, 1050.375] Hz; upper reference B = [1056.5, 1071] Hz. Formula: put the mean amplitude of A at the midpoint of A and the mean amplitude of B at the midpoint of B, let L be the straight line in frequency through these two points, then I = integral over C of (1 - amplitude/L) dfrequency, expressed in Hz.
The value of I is 5.75 Hz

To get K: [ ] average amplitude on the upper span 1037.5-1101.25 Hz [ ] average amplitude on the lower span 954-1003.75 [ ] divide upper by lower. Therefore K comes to 0.8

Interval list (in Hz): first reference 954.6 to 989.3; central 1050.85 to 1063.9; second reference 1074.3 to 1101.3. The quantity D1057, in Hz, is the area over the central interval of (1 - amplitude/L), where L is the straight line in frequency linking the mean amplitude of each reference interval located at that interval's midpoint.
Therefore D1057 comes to 3.7 Hz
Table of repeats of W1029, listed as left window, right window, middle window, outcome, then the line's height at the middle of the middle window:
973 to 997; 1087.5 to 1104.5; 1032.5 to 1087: 0.24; 129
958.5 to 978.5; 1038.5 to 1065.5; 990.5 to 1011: -0.21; 110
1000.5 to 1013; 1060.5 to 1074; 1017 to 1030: -0.09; 133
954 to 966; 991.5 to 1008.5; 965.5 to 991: 0.02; 130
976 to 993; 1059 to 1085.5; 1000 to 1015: -0.10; 127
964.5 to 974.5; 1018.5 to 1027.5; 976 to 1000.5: 0.05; 135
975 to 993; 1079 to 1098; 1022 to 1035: -0.08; 128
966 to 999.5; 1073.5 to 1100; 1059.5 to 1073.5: 0.06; 128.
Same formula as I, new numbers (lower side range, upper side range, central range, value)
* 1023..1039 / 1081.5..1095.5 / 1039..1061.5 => 9.7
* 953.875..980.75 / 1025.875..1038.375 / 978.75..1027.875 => -3.0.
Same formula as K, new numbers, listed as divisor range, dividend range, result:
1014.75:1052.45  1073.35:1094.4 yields 1.17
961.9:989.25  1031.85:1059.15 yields 0.65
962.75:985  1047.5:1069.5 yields 0.71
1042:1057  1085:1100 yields 2.13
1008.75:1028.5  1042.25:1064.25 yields 0.53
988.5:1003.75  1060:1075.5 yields 0.93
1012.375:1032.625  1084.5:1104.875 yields 0.90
